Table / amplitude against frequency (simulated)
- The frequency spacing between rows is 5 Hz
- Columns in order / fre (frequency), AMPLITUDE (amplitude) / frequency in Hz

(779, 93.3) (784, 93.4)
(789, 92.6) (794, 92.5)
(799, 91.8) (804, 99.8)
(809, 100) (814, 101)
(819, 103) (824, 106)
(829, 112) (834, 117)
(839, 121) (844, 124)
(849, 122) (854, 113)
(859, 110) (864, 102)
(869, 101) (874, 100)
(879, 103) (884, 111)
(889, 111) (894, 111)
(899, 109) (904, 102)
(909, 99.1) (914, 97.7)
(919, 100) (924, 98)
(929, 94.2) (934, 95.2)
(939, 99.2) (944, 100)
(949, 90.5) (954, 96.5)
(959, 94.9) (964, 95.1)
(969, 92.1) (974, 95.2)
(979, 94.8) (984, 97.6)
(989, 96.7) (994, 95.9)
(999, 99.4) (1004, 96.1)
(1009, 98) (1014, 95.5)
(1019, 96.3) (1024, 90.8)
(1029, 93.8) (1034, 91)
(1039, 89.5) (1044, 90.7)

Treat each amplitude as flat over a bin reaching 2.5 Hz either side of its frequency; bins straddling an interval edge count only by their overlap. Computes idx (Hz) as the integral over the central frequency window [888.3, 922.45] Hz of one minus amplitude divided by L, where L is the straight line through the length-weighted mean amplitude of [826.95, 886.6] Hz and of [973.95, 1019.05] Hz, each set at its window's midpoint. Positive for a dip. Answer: 0.8 Hz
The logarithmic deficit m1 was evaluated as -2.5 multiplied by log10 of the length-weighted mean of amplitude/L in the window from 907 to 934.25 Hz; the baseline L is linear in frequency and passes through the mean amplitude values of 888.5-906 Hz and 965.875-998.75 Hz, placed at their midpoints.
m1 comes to 0.08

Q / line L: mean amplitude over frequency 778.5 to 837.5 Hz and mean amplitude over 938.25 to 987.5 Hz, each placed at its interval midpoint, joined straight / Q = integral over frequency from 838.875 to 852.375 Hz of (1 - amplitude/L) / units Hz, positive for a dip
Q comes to -3.0 Hz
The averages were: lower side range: 101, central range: 122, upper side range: 95.5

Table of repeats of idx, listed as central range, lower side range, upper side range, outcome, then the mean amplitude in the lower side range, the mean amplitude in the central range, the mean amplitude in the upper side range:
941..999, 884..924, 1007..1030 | 1.90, 104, 95.6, 94.9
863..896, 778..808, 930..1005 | -3.67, 94.2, 106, 95.9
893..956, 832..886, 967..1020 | 2.89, 111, 99.2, 96.2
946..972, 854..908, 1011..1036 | 1.39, 106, 94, 93.6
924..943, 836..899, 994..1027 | 1.31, 111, 96.7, 96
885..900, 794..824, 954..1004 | -2.00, 99.1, 111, 95.8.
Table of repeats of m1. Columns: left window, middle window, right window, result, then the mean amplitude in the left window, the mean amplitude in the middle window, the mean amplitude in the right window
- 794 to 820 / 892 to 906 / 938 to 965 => -0.11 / 98.3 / 107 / 95.9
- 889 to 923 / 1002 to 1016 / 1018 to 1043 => -0.03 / 103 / 96.6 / 91.9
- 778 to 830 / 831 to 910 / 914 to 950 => -0.13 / 98.4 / 110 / 97.1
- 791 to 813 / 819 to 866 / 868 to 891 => -0.13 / 96.3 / 114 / 105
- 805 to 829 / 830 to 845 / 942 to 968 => -0.17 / 103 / 119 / 95.1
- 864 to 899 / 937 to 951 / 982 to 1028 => 0.05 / 106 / 96.7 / 96.2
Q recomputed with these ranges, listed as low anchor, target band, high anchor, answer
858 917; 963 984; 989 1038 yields 0.7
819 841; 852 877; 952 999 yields 0.8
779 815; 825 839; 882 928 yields -2.4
